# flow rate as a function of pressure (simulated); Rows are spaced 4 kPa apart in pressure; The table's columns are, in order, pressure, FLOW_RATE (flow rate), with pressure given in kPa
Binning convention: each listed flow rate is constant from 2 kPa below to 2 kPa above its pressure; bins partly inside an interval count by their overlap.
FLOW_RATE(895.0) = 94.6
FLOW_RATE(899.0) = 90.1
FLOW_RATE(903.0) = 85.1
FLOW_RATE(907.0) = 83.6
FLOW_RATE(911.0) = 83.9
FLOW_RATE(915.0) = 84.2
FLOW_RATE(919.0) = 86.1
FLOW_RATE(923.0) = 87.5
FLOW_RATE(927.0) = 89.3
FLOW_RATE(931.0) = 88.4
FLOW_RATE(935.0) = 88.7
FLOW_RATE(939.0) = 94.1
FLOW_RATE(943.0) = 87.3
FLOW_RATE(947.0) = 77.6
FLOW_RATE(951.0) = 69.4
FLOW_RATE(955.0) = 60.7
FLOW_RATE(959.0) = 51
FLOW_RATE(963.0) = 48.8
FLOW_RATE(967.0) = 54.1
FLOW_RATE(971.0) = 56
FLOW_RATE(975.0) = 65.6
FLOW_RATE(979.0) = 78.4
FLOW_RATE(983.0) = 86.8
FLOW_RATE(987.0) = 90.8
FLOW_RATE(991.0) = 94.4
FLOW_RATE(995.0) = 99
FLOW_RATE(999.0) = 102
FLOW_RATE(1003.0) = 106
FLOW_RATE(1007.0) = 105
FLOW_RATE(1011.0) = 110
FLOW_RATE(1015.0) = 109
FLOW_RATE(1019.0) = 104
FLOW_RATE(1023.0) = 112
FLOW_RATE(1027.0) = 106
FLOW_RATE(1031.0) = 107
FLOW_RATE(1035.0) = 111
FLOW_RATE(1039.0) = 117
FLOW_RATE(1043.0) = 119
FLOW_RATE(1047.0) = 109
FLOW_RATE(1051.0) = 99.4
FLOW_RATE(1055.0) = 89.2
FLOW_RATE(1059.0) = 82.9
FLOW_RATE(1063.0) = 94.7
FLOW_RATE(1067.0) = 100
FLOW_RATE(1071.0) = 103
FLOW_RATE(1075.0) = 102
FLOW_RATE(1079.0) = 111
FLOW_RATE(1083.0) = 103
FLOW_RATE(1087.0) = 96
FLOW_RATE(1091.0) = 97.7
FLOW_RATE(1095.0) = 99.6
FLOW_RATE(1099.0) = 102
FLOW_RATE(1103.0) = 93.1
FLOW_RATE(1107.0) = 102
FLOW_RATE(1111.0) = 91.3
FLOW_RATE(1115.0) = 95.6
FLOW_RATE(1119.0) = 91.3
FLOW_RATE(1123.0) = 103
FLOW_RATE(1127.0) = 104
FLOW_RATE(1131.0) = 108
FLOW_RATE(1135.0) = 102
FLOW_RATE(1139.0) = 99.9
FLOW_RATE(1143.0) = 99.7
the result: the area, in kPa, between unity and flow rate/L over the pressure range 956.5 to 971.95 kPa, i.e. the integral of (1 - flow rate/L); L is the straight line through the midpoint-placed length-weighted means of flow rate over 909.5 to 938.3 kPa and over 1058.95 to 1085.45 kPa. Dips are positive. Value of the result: 6.53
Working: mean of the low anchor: 87.2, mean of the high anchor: 101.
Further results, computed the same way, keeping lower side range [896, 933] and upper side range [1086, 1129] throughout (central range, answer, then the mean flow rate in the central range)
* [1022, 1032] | -1.6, 108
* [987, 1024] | -4.7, 104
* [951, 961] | 3.4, 58.6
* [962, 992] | 6.1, 71.9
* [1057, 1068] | 0.4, 91.9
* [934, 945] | -0.3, 90.2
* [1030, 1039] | -1.7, 111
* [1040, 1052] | -2.1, 111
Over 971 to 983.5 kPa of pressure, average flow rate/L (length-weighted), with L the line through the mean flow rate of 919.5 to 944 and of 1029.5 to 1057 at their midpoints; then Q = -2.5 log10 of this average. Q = 0.314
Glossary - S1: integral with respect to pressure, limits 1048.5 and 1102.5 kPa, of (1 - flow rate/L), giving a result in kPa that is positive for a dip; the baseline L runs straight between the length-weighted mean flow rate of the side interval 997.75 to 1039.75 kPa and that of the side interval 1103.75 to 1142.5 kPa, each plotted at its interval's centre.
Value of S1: 2.5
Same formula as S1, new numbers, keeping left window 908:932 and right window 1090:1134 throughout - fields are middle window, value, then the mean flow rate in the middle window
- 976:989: 0.96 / 83.8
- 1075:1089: -0.89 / 103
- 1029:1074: -3.77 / 103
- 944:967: 6.91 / 62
